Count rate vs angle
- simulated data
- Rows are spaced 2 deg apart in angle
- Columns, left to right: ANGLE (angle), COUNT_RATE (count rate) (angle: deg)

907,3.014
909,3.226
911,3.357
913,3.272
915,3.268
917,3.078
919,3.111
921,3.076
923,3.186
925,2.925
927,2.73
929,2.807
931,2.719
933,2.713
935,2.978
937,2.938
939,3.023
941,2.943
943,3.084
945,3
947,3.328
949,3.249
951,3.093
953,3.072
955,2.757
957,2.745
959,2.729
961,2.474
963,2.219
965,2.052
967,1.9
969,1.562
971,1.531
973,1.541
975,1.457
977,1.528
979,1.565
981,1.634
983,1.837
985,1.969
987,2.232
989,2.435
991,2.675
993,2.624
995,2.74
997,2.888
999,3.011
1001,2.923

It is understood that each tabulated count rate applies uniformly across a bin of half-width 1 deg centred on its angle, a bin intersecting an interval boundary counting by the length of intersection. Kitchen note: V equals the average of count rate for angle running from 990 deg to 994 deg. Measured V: 2.65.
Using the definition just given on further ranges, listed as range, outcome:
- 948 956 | 3.04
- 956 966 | 2.44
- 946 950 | 3.29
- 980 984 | 1.74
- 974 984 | 1.6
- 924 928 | 2.83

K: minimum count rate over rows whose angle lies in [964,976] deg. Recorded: 1.457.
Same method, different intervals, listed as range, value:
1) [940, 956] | 2.757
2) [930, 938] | 2.713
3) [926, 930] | 2.73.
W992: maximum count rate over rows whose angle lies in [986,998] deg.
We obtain 2.888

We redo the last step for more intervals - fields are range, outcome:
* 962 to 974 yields 2.219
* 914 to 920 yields 3.268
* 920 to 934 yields 3.186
